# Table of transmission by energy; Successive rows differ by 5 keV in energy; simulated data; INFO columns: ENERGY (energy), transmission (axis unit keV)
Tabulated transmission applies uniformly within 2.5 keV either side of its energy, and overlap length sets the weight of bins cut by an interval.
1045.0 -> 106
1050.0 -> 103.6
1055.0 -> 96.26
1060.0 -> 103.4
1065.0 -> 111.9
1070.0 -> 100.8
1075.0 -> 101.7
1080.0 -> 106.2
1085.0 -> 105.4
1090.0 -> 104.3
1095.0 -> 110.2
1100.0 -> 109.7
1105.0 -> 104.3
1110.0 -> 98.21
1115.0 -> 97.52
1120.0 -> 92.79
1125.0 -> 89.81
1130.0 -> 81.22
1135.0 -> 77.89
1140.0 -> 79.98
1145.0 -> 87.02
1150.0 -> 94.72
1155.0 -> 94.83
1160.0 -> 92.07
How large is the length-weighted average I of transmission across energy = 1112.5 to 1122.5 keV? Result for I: 95.2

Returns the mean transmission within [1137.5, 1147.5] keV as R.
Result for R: 83.5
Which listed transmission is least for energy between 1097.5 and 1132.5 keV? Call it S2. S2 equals 81.22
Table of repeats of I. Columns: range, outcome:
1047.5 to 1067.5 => 104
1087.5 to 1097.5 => 107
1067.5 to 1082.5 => 103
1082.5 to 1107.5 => 107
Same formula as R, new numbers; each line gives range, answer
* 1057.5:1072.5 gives 105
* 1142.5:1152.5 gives 90.9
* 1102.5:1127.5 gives 96.5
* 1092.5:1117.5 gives 104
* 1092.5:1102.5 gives 110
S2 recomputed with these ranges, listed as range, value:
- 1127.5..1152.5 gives 77.89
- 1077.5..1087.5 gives 105.4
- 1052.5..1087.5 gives 96.26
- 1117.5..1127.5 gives 89.81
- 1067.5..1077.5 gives 100.8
